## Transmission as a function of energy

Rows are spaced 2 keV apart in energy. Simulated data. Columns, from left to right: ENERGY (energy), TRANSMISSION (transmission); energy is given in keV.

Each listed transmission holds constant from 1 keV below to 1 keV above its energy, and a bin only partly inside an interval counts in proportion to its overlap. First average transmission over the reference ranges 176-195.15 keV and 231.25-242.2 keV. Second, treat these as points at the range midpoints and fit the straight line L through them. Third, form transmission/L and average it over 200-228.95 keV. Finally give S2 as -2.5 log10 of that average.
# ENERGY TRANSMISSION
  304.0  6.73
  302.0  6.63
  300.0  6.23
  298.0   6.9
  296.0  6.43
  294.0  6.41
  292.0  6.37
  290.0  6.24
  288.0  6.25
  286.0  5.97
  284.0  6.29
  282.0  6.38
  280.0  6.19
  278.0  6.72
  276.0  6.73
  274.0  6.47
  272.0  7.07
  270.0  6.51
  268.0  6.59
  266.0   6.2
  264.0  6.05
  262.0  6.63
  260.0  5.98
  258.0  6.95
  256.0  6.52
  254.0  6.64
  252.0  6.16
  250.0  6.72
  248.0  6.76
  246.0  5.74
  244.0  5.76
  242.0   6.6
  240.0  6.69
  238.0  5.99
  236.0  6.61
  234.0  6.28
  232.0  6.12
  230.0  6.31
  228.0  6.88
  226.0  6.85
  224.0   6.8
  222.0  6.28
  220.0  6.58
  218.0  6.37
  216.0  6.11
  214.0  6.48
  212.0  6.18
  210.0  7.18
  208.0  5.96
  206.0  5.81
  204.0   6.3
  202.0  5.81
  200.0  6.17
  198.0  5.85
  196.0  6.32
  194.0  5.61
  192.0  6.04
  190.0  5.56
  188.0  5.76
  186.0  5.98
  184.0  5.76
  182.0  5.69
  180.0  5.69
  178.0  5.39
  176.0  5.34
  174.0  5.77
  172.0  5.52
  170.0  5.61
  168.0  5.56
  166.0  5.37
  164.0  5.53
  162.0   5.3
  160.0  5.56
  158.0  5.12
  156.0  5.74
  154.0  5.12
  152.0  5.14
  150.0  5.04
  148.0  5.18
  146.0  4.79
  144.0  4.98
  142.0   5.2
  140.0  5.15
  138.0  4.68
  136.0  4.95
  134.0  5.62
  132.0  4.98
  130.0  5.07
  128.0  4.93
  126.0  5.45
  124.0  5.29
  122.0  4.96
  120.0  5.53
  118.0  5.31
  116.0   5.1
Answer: -0.05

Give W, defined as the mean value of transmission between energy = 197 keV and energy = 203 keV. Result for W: 5.94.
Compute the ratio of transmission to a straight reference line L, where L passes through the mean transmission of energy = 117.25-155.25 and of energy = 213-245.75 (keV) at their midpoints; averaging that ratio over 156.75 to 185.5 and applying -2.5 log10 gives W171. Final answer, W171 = 0.02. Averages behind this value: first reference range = 5.13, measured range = 5.53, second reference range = 6.4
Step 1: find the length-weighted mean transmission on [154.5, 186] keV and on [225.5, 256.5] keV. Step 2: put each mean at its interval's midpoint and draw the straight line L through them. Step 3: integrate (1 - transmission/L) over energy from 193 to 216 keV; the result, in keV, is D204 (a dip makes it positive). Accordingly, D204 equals -0.7 keV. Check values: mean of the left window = 5.54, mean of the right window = 6.41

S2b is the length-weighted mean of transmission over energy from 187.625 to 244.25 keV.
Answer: 6.26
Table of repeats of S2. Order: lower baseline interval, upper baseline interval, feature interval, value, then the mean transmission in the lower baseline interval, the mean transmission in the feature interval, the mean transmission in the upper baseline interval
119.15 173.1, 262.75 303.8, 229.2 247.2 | -0.03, 5.24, 6.24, 6.44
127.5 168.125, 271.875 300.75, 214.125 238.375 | -0.10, 5.19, 6.44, 6.43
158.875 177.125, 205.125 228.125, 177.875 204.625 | 0.02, 5.5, 5.86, 6.44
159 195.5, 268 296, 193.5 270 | -0.05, 5.62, 6.34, 6.44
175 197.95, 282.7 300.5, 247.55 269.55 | -0.05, 5.74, 6.47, 6.35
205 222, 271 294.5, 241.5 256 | 0.01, 6.33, 6.34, 6.42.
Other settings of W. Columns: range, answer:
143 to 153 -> 5.03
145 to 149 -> 4.98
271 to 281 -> 6.64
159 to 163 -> 5.43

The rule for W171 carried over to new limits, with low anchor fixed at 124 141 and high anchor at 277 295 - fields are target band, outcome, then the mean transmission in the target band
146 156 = 0.02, 5.15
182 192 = -0.05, 5.79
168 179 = -0.02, 5.53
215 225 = -0.11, 6.43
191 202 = -0.07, 5.98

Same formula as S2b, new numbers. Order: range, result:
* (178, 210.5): 5.93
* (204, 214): 6.3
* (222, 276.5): 6.46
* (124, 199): 5.41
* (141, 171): 5.28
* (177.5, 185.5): 5.67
